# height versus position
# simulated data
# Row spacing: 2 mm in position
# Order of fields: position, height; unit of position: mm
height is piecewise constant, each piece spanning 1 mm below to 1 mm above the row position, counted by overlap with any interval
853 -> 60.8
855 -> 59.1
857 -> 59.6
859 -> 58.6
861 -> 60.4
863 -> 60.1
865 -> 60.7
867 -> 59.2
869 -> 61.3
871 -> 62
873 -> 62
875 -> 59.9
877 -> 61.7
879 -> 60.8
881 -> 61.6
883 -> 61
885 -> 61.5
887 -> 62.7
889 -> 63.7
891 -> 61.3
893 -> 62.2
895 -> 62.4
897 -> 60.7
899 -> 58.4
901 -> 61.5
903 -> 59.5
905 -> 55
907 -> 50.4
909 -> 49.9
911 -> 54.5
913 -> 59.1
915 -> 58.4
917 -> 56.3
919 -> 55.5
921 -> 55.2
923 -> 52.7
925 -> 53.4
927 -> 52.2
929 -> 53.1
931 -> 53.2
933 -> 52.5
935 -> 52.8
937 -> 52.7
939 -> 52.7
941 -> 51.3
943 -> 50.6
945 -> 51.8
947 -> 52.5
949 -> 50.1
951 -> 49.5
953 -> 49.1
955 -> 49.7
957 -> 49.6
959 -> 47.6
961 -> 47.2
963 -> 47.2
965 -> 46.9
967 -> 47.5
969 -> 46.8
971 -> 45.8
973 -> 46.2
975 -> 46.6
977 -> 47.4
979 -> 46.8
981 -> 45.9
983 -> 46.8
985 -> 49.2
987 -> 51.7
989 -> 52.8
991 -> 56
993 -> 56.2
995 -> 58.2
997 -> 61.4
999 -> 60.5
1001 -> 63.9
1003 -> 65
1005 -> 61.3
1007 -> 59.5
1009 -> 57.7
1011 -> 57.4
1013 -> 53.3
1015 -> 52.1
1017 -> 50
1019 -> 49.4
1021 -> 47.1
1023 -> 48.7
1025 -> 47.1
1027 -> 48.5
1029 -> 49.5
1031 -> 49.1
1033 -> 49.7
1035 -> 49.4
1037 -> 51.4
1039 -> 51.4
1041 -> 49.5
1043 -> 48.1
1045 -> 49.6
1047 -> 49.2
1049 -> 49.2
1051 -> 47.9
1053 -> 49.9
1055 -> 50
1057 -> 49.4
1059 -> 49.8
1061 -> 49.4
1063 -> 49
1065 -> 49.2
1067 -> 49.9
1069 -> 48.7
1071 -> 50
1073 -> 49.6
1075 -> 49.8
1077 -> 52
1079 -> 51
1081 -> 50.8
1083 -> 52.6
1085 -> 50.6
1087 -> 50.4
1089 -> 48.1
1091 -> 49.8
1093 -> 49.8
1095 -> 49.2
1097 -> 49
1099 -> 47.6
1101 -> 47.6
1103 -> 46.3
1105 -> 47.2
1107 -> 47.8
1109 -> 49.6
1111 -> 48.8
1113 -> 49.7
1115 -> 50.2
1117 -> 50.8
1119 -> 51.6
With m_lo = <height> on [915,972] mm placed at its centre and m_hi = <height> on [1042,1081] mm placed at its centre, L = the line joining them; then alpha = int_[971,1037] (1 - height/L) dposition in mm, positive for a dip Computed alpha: -2.91 mm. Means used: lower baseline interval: 51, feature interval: 52.5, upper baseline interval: 49.6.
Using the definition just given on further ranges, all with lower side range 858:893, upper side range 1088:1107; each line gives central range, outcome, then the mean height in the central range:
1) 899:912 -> 0.9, 55.4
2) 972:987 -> 2.1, 47.3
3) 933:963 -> 3.4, 50.5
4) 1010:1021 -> 0.2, 52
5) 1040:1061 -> 0.7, 49.3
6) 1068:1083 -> -0.3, 50.4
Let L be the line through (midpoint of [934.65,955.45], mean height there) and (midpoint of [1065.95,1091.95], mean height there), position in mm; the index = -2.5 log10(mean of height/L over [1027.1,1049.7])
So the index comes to 0.02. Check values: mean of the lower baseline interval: 51.2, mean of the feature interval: 49.6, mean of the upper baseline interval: 50.3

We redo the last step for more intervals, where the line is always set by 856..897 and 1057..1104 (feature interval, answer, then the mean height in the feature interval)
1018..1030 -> 0.09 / 48.4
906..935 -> 0.09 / 54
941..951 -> 0.12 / 51.1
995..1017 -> -0.10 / 58.7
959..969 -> 0.19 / 47.2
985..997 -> -0.01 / 55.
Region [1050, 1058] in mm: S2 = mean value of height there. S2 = 49.3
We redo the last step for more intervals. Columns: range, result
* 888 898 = 62.1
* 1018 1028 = 48.2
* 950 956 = 49.4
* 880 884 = 61.3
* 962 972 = 46.8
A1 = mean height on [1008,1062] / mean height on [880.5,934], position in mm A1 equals 0.88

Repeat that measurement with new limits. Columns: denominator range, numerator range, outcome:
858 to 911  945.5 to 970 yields 0.81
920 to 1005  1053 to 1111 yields 0.96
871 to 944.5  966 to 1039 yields 0.91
